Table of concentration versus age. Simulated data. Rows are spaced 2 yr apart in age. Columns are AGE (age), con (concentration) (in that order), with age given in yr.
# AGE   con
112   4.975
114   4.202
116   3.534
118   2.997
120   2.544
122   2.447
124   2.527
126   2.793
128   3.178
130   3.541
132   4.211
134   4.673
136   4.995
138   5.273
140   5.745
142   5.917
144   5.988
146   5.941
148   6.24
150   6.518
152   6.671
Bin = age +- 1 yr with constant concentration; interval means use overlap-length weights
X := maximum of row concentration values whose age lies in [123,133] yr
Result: 4.211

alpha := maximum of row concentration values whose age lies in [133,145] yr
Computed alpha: 5.988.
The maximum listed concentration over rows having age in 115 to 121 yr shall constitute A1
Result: 3.534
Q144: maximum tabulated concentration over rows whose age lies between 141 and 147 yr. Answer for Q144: 5.988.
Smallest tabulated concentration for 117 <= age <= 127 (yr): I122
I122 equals 2.447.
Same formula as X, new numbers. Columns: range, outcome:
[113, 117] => 4.202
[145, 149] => 6.24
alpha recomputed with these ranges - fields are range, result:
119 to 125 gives 2.544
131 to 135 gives 4.673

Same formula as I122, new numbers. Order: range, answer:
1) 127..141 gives 3.178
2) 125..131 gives 2.793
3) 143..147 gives 5.941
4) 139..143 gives 5.745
